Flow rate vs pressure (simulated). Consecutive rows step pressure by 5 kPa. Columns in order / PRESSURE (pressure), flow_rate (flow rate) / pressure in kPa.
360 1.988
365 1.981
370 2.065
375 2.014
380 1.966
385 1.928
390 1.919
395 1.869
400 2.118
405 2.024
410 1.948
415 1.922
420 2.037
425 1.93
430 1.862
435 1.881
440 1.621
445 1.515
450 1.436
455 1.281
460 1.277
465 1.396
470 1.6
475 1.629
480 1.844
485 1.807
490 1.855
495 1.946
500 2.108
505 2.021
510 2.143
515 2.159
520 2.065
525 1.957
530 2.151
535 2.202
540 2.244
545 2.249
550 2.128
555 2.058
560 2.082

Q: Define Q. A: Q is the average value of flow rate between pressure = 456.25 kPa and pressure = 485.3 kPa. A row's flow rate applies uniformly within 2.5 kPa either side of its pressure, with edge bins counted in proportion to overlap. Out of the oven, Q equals 1.56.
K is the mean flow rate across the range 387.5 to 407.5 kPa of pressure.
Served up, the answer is 1.98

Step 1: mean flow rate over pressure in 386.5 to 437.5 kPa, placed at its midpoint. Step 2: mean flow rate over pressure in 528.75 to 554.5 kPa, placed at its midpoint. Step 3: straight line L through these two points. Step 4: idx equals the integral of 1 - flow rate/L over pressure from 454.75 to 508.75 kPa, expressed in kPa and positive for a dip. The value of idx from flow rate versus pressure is 9.0 kPa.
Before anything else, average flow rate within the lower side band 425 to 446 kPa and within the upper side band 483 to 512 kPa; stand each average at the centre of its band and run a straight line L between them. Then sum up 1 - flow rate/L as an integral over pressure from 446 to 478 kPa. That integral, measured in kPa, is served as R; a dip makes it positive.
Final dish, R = 7.0 kPa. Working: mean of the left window 1.76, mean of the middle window 1.45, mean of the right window 1.98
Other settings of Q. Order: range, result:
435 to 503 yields 1.65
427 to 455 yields 1.63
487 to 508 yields 1.98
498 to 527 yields 2.08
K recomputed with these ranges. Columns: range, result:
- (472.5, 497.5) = 1.82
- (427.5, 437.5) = 1.87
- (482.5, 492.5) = 1.83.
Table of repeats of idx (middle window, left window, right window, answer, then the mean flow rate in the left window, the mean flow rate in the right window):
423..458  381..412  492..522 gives 6.45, 1.97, 2.07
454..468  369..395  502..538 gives 4.87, 1.96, 2.1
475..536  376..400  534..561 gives 3.07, 1.95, 2.16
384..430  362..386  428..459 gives -4.30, 1.99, 1.58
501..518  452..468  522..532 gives -2.25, 1.33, 2.05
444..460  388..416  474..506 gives 4.54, 1.97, 1.89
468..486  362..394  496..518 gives 3.06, 1.97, 2.1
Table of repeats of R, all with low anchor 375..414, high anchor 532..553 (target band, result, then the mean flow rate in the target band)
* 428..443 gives 1.89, 1.78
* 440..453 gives 3.51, 1.5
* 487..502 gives 1.17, 1.96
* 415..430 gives 0.44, 1.95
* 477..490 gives 1.76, 1.82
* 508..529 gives 0.76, 2.08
